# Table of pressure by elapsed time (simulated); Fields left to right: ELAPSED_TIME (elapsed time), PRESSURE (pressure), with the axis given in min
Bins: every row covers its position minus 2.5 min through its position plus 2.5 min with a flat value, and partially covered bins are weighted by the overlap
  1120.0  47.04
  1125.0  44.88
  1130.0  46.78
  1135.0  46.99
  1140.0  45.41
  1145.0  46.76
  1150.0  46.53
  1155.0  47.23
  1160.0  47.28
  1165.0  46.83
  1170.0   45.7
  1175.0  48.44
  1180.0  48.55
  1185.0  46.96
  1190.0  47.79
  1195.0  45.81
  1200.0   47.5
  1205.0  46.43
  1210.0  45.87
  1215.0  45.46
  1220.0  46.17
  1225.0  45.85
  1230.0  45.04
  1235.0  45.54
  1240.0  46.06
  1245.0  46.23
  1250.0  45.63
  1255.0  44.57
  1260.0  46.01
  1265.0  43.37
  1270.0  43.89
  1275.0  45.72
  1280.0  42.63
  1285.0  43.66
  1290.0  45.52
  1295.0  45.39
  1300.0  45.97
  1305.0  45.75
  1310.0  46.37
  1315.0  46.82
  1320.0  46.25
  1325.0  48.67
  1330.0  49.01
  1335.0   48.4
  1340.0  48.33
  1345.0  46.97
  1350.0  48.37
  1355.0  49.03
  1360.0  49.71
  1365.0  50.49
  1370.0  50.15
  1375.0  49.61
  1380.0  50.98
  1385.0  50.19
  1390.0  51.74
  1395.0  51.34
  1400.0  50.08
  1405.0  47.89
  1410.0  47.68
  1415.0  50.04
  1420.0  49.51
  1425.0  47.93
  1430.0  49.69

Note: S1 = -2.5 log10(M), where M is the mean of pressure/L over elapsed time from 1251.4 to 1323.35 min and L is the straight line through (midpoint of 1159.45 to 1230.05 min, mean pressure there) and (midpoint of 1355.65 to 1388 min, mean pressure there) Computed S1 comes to 0.077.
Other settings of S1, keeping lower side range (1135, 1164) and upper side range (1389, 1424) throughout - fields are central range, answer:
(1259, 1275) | 0.083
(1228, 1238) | 0.053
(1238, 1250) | 0.040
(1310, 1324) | 0.042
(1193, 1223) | 0.026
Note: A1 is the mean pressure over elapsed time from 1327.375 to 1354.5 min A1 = 48.3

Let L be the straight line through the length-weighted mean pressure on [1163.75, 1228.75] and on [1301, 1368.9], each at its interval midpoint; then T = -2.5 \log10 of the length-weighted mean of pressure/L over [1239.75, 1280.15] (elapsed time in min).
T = 0.05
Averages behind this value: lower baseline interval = 46.7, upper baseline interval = 48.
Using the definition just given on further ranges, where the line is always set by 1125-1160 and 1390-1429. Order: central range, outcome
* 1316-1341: 0.01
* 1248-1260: 0.06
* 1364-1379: -0.03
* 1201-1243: 0.04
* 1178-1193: -0.02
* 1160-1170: 0.00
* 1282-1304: 0.07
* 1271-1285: 0.09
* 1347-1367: -0.01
